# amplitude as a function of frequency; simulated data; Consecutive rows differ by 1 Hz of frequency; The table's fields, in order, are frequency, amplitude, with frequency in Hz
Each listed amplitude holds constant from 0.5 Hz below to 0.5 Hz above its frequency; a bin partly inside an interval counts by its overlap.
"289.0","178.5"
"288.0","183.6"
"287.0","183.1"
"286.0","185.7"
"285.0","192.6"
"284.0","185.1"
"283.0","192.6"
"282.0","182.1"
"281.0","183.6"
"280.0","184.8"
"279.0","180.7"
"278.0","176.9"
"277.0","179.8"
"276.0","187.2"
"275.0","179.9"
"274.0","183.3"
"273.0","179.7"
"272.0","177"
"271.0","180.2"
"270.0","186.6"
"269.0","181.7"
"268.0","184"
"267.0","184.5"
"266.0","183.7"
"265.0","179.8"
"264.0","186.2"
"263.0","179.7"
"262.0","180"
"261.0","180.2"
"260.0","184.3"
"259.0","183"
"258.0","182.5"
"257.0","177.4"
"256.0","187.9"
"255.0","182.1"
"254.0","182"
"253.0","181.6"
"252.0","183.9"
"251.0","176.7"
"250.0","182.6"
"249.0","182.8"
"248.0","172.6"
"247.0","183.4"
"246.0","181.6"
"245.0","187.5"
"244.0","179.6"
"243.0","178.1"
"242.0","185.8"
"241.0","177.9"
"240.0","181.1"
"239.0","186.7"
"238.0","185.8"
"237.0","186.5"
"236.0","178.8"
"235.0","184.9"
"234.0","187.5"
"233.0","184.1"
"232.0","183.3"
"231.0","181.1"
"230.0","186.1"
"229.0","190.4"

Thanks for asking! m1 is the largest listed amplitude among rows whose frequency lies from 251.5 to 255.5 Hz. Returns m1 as 183.9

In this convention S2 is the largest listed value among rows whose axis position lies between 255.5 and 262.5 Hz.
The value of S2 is 187.9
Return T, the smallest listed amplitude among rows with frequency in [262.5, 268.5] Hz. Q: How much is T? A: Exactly 179.7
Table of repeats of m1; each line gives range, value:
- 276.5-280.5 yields 184.8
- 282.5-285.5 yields 192.6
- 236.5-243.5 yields 186.7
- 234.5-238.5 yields 186.5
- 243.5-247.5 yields 187.5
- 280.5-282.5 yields 183.6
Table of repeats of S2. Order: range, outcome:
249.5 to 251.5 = 182.6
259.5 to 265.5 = 186.2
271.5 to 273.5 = 179.7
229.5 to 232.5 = 186.1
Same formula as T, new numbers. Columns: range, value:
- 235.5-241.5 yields 177.9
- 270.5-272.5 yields 177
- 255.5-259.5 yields 177.4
